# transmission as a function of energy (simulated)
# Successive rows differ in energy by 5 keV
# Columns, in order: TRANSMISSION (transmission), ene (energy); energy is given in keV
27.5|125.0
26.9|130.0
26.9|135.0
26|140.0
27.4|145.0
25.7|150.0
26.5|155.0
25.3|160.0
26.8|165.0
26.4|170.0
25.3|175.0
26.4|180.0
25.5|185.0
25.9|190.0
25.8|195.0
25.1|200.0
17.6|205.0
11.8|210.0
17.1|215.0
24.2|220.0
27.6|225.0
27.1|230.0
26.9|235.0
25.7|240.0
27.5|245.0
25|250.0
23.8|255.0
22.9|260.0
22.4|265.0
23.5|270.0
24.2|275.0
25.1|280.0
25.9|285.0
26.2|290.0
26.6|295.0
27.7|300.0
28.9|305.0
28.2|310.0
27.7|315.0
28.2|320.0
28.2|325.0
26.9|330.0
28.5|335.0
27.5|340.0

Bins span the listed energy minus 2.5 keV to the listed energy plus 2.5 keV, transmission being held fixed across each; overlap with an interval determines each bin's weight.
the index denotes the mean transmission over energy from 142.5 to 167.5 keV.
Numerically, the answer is 26.3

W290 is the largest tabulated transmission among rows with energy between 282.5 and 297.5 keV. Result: 26.6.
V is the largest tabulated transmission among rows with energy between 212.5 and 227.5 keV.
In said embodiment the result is 27.6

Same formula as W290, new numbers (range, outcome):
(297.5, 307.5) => 28.9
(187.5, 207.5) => 25.9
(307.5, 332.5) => 28.2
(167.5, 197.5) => 26.4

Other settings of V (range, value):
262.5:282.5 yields 25.1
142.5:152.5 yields 27.4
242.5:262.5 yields 27.5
